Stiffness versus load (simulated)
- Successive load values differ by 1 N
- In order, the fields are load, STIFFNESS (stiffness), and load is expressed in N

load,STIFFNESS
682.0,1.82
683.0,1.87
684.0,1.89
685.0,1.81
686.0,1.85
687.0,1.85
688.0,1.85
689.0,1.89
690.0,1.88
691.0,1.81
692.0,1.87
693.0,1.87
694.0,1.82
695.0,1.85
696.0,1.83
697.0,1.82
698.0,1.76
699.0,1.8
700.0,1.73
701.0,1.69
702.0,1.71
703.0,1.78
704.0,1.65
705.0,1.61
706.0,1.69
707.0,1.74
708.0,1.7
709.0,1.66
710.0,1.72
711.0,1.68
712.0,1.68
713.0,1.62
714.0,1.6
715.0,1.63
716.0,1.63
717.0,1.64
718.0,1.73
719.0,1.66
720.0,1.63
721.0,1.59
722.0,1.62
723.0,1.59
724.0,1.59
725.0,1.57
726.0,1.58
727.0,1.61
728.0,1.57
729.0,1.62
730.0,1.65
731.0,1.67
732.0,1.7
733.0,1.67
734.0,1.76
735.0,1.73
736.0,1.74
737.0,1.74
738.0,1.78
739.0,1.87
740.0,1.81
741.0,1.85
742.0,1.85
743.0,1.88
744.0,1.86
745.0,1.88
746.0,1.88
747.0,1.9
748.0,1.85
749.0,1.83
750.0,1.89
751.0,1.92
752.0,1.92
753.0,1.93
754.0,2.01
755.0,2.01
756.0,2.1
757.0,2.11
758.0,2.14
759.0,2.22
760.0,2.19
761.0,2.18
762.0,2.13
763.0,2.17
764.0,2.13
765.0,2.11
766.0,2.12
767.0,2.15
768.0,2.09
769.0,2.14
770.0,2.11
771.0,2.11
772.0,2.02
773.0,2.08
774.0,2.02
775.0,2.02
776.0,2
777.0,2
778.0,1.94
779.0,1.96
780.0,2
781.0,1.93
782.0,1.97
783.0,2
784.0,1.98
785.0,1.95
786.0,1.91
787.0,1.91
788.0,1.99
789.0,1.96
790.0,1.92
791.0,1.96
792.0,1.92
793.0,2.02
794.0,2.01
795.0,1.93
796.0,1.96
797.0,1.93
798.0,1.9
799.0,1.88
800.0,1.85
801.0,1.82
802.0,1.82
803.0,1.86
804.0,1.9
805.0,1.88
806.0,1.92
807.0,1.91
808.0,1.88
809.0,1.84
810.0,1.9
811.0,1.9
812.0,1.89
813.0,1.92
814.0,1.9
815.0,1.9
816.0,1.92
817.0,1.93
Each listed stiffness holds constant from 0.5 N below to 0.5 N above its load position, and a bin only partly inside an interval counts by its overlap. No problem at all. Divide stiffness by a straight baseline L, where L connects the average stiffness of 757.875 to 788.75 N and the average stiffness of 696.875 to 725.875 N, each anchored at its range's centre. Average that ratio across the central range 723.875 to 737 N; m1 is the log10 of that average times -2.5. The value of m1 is 0.083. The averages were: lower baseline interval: 1.67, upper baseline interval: 2.05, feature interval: 1.66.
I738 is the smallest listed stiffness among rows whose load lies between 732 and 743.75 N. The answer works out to 1.67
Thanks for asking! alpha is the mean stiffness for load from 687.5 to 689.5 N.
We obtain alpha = 1.87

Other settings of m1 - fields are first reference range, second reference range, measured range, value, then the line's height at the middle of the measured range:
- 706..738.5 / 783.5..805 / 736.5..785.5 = -0.11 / 1.8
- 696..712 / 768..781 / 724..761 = 0.03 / 1.89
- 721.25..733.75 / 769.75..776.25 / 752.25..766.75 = -0.10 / 1.92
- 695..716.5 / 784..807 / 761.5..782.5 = -0.11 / 1.86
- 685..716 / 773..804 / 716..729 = 0.12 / 1.8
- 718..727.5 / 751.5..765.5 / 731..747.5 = 0.02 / 1.84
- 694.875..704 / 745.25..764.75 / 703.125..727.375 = 0.12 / 1.84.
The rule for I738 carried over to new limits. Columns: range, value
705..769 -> 1.57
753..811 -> 1.82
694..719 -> 1.6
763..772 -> 2.02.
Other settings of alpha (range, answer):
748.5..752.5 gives 1.89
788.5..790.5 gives 1.94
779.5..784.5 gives 1.98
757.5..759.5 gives 2.18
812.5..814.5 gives 1.91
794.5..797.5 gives 1.94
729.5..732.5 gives 1.67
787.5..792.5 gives 1.95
